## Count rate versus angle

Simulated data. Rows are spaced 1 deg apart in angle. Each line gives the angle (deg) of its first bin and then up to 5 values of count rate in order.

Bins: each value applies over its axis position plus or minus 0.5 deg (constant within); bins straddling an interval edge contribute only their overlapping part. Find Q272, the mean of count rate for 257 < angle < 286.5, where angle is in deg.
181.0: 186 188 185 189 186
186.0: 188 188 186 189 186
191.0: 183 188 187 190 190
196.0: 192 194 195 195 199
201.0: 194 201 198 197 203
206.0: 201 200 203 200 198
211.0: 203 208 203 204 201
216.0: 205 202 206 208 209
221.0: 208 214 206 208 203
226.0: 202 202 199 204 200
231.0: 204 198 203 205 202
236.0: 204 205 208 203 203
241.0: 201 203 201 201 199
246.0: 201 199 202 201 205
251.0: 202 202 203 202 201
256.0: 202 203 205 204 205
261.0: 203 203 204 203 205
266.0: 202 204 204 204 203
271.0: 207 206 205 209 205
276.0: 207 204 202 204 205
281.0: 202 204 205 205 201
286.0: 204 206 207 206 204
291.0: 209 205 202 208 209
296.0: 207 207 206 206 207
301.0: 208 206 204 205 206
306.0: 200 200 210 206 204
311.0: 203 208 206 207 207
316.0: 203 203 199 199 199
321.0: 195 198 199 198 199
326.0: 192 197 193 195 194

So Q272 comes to 204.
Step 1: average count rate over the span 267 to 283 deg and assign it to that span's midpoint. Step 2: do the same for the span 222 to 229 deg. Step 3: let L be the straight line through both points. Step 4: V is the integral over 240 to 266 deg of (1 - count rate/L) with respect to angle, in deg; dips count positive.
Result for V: 0.26 deg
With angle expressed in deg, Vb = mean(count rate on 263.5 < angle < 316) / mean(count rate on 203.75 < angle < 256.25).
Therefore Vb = 1.0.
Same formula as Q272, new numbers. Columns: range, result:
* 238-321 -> 204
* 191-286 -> 202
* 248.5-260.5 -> 203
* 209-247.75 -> 203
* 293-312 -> 206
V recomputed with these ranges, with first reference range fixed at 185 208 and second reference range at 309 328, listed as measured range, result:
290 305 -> -0.5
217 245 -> -1.3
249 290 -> -1.3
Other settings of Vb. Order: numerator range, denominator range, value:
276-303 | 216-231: 1.00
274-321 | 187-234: 1.03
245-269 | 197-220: 1.01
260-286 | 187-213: 1.05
